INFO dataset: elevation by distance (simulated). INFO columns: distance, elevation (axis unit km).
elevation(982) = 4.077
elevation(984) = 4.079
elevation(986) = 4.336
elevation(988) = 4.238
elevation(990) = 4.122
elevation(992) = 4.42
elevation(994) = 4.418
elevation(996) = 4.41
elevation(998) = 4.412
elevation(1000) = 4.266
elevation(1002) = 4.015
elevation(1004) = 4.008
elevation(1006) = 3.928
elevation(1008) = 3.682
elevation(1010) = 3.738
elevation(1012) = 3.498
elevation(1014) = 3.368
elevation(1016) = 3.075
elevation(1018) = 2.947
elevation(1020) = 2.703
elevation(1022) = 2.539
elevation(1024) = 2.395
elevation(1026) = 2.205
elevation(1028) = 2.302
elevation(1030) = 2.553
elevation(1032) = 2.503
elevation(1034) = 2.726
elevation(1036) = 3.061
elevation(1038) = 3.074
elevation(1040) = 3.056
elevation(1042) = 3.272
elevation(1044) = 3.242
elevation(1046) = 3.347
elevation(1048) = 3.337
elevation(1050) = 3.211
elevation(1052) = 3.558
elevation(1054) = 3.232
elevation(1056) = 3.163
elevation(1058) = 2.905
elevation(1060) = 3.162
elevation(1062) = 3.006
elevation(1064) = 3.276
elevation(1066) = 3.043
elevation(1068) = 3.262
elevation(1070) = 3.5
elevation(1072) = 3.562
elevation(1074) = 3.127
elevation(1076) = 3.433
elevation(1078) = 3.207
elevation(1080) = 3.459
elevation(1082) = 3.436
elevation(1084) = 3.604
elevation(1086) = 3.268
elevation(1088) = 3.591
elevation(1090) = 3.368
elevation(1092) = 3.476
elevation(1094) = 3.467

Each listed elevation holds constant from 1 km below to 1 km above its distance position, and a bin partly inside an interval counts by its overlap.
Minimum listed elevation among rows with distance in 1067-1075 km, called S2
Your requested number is 3.127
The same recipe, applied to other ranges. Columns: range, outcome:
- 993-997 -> 4.41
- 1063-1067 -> 3.043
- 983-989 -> 4.079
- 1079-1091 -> 3.268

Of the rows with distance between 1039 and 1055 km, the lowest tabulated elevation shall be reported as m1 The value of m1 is 3.056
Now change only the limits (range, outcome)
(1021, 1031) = 2.205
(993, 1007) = 3.928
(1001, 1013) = 3.498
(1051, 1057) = 3.163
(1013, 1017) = 3.075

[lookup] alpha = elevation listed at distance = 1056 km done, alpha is 3.163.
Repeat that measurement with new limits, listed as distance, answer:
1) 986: 4.336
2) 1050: 3.211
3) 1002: 4.015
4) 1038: 3.074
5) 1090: 3.368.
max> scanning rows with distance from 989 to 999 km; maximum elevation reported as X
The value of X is 4.42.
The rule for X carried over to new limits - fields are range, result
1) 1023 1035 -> 2.726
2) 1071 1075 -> 3.562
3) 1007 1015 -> 3.738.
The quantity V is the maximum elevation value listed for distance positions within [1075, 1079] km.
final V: 3.433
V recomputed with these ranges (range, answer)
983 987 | 4.336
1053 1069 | 3.276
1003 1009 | 4.008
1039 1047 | 3.347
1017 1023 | 2.947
